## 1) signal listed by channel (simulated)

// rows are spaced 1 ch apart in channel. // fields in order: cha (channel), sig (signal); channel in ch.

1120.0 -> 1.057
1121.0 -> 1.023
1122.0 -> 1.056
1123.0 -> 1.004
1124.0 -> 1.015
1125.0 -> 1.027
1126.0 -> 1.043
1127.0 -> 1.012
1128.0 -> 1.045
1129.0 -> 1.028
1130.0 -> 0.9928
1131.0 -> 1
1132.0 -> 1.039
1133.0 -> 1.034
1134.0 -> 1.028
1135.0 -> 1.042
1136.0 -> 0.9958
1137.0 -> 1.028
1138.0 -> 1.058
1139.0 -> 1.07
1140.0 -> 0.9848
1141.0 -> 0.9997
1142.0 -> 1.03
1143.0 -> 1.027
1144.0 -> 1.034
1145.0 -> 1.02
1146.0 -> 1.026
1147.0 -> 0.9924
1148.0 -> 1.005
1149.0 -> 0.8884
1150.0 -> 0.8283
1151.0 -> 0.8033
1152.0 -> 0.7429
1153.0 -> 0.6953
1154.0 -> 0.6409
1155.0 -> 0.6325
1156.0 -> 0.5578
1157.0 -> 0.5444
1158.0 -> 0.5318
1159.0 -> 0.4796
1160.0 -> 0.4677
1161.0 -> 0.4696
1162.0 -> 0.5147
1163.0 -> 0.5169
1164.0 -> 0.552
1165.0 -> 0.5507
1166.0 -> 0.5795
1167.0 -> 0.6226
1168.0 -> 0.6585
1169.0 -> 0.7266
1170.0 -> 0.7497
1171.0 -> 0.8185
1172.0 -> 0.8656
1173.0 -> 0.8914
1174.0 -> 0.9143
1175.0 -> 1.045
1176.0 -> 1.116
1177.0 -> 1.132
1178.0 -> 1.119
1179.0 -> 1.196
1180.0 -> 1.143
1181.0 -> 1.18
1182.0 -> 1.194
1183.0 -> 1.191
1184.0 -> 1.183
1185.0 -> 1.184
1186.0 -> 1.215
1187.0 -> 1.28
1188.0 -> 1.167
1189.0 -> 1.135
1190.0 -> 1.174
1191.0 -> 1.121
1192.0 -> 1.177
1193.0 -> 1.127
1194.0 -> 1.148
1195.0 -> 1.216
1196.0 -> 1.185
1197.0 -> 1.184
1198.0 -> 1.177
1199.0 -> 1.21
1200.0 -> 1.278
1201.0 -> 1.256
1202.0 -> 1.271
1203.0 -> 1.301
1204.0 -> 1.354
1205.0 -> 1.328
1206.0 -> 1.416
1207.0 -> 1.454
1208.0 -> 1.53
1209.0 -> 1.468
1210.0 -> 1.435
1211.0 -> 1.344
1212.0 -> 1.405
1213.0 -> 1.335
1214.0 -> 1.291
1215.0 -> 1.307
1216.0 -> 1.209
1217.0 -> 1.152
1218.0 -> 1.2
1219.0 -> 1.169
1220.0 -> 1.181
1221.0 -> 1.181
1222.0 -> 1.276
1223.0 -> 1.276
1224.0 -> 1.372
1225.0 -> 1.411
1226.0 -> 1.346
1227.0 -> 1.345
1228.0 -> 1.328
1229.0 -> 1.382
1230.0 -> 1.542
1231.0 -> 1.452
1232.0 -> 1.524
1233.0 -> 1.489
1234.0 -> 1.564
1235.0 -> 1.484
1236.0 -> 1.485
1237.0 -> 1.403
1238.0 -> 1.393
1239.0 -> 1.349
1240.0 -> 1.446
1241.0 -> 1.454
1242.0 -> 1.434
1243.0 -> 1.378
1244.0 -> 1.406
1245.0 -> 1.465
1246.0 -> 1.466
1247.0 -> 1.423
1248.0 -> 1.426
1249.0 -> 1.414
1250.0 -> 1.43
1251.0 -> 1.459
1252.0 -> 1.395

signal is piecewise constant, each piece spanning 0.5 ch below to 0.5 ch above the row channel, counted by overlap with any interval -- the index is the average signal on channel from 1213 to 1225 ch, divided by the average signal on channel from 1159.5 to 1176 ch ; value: 1.8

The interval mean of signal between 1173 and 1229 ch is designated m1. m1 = 1.24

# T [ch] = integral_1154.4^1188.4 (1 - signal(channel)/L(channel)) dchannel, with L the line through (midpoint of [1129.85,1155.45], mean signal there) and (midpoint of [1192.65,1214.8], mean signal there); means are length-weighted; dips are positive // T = 8.4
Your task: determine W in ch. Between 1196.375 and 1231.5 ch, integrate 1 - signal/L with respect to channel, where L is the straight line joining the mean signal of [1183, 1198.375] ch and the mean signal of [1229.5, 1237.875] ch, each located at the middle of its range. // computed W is 0.7 ch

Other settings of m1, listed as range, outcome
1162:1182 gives 0.862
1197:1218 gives 1.32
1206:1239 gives 1.37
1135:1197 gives 0.923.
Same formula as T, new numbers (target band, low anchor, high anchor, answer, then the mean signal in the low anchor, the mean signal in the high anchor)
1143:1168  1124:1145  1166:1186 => 7.6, 1.03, 0.991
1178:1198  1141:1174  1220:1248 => -3.5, 0.74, 1.41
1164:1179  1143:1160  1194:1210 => 2.3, 0.775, 1.31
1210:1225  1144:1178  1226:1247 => -0.1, 0.755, 1.44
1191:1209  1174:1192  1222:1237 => -0.2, 1.16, 1.42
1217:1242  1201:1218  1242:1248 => 0.3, 1.34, 1.43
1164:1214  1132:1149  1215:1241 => 3.4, 1.02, 1.36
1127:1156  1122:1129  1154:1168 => -5.0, 1.03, 0.548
